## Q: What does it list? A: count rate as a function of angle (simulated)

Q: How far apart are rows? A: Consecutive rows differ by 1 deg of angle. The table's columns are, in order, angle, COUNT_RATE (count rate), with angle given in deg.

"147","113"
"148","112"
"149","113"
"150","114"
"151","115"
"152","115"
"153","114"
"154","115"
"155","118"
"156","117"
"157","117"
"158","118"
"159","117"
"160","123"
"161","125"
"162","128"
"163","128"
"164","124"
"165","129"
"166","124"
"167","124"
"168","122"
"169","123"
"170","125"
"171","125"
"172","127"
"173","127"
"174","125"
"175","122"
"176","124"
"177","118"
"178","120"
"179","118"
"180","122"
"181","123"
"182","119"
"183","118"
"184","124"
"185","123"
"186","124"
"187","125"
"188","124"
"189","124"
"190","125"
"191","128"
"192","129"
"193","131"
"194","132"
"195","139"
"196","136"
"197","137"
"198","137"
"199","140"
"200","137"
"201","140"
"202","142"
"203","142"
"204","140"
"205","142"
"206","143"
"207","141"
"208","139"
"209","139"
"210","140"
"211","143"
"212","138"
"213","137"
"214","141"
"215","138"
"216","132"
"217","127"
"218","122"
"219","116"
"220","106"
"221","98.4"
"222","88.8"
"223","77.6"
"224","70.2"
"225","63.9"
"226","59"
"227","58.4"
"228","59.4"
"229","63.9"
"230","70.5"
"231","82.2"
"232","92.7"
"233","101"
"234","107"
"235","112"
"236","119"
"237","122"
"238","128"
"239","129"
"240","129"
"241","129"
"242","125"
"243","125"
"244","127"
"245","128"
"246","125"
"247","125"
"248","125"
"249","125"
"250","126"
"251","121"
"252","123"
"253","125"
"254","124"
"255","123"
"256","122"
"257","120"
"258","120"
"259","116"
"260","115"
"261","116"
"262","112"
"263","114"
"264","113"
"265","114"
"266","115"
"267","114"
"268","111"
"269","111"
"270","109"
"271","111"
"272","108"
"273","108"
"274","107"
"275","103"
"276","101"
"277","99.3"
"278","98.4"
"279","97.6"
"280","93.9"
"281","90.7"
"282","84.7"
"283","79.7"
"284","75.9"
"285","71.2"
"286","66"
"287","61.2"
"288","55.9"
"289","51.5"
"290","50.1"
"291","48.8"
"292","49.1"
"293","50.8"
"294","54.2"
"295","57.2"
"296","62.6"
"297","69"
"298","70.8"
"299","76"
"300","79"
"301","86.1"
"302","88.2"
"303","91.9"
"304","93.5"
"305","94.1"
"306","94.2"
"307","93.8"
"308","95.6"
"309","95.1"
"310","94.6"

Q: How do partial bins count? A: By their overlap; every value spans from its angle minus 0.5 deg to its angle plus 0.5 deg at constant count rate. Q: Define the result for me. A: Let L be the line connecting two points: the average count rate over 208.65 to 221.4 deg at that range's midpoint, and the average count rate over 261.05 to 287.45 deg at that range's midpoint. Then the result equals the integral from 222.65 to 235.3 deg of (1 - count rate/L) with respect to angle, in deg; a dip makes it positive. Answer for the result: 4.57 deg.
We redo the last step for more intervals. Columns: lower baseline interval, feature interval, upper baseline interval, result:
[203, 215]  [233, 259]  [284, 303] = -3.91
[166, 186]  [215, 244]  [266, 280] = 2.99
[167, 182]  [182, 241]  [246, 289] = -1.21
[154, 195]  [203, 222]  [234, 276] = -1.61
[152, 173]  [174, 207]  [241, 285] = -2.91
